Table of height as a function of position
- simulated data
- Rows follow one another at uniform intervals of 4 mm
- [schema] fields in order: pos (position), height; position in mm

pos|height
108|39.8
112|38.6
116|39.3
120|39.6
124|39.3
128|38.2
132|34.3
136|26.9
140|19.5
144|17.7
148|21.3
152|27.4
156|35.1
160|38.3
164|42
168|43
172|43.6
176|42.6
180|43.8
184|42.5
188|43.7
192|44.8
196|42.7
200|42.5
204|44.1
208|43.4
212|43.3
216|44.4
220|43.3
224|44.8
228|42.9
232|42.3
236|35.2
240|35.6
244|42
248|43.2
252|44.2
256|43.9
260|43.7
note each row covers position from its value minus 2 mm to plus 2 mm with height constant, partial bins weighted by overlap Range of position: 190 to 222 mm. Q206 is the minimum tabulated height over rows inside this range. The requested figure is 42.5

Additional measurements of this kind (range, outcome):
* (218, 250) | 35.2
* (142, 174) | 17.7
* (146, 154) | 21.3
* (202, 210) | 43.4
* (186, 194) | 43.7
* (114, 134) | 34.3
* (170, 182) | 42.6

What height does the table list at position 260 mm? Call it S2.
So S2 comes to 43.7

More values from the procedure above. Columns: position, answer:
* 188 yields 43.7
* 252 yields 44.2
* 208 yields 43.4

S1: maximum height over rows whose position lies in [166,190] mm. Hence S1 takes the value 43.8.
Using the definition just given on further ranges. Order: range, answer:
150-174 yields 43.6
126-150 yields 38.2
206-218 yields 44.4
